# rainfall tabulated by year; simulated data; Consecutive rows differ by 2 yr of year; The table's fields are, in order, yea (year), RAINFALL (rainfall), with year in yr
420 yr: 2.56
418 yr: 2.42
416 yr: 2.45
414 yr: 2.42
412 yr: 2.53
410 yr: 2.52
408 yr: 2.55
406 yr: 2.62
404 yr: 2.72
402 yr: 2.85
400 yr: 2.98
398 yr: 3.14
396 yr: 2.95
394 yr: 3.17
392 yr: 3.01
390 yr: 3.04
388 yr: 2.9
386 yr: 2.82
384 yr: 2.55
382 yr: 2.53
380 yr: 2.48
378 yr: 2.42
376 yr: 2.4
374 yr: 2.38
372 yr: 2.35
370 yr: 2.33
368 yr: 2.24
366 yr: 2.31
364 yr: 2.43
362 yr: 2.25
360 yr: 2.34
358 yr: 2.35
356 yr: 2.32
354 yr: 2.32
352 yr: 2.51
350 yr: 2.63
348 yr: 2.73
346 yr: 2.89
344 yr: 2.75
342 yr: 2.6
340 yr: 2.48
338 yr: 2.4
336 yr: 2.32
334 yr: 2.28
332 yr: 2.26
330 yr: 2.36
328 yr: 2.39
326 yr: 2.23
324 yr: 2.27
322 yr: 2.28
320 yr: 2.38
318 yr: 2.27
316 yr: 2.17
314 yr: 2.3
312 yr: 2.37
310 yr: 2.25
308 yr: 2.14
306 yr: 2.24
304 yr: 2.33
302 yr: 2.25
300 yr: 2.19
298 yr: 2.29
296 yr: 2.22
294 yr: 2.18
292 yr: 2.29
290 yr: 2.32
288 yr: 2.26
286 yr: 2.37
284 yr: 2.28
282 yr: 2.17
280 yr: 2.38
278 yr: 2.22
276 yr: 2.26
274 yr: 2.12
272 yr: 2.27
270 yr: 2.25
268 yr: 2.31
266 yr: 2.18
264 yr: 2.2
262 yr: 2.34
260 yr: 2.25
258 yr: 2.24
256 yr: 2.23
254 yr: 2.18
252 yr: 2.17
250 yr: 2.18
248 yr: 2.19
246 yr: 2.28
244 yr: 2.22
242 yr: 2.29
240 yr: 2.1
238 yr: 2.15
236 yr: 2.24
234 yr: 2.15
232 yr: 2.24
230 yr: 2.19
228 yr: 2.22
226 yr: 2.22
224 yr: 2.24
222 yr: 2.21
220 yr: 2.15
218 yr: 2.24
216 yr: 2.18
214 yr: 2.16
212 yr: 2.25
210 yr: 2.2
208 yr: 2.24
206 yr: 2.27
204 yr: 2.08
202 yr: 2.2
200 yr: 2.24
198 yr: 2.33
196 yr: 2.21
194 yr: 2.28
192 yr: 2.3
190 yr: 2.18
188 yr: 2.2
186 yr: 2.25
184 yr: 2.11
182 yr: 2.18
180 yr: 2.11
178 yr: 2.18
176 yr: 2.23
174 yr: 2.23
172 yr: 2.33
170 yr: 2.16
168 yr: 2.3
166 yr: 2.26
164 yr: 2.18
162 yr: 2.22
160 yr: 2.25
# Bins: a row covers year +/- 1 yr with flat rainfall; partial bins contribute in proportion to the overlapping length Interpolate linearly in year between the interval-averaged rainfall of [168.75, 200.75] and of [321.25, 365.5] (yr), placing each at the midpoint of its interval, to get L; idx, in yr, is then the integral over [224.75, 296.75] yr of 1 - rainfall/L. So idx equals 2.7 yr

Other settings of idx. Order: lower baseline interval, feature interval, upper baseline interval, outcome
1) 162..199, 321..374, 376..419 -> 3.9 yr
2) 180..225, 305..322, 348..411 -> 1.3 yr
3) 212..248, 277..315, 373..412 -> 2.4 yr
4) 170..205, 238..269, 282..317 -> 0.3 yr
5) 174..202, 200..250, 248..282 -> 0.4 yr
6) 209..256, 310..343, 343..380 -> 0.6 yr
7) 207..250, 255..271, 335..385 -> 0.2 yr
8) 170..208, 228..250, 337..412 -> 1.1 yr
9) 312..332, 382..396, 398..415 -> -1.6 yr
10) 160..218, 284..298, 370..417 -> 1.0 yr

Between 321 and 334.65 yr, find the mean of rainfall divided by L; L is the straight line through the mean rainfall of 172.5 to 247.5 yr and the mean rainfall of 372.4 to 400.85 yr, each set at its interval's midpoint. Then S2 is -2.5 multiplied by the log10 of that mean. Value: 0.13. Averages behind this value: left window 2.21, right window 2.76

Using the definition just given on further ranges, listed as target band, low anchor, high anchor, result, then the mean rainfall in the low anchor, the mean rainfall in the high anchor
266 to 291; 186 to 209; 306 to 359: 0.03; 2.23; 2.39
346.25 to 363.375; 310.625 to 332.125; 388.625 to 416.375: 0.02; 2.3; 2.79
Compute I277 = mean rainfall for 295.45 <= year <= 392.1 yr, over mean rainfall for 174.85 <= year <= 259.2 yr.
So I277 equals 1.1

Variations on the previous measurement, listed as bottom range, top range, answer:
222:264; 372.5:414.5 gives 1.22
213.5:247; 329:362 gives 1.12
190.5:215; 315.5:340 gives 1.04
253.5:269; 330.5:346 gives 1.10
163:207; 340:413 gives 1.17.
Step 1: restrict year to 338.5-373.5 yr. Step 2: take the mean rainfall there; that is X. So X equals 2.46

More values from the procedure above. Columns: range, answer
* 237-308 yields 2.24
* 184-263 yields 2.22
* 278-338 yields 2.28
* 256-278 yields 2.24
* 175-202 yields 2.21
